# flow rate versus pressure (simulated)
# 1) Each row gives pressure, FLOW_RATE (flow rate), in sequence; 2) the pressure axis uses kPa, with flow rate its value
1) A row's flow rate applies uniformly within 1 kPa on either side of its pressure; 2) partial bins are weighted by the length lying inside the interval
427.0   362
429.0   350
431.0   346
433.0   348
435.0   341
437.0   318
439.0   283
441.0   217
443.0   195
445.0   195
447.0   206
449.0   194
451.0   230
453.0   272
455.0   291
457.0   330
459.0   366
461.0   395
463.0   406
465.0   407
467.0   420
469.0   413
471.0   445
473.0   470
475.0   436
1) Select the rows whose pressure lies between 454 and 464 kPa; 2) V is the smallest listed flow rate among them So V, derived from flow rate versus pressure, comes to 291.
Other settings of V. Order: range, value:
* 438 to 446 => 195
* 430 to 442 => 217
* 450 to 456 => 230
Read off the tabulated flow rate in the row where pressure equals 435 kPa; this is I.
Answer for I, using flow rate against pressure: 341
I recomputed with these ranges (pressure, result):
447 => 206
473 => 470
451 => 230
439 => 283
